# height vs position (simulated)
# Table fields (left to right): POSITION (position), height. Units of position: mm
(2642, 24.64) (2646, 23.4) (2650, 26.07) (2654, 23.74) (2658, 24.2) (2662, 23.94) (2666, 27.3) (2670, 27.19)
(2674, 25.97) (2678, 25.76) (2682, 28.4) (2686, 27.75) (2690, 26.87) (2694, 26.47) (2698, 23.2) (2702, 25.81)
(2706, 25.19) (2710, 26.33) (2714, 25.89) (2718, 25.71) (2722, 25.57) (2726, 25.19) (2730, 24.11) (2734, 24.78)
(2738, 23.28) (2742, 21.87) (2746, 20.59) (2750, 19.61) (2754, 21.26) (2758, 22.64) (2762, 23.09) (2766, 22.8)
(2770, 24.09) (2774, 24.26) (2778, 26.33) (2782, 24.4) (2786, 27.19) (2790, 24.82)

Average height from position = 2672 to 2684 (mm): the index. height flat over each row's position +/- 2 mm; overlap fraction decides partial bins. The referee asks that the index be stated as 26.7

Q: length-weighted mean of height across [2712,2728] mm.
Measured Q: 25.6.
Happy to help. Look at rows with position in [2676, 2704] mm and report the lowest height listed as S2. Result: 23.2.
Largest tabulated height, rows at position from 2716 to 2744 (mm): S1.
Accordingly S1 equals 25.71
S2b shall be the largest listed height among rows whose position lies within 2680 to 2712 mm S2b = 28.4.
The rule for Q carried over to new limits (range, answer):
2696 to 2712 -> 25.1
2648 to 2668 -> 25.1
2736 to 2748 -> 21.9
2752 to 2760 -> 22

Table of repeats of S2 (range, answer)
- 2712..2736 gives 24.11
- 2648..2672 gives 23.74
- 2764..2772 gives 22.8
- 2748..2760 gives 19.61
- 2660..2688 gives 23.94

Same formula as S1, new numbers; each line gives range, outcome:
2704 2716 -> 26.33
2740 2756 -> 21.87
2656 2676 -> 27.3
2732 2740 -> 24.78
